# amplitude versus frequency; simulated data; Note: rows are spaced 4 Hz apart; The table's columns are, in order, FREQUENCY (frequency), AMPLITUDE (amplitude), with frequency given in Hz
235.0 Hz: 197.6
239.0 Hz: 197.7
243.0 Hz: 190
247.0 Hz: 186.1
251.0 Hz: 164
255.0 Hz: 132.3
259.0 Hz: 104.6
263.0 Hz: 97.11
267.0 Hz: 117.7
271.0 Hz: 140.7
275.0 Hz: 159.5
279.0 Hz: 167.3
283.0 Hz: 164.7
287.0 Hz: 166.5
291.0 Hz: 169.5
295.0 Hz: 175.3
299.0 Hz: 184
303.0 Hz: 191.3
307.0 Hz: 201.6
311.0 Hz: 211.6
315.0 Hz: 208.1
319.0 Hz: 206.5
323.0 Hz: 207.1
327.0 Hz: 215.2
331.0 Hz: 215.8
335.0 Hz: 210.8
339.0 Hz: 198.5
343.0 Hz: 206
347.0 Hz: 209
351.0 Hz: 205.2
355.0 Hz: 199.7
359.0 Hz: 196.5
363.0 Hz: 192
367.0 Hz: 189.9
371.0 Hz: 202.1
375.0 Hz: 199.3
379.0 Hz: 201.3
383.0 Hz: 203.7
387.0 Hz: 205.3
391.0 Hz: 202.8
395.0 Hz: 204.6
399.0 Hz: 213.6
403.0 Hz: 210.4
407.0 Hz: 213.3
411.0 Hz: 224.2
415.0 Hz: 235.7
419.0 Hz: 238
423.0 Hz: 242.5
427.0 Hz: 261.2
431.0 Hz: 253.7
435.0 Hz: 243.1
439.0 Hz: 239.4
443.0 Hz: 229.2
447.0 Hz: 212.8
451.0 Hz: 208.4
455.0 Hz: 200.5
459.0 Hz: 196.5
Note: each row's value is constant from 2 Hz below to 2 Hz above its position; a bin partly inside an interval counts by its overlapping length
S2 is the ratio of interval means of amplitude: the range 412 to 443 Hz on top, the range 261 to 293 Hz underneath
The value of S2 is 1.6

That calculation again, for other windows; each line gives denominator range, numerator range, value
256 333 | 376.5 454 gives 1.29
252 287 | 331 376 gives 1.46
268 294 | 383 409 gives 1.30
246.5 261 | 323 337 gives 1.49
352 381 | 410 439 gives 1.23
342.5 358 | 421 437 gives 1.22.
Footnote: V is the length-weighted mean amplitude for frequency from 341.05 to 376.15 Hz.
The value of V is 200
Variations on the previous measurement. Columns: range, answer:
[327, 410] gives 205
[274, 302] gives 171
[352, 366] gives 196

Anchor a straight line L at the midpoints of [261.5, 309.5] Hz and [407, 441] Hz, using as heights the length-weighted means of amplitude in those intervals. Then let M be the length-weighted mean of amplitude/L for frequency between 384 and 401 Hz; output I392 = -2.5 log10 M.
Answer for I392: 0.08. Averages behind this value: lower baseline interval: 162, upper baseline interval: 241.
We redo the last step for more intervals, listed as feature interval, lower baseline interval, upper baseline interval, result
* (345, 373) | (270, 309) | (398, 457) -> 0.01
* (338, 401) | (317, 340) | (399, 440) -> 0.10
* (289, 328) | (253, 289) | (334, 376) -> -0.18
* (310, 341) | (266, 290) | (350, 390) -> -0.18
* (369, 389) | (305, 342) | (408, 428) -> 0.12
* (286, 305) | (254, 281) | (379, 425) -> -0.19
